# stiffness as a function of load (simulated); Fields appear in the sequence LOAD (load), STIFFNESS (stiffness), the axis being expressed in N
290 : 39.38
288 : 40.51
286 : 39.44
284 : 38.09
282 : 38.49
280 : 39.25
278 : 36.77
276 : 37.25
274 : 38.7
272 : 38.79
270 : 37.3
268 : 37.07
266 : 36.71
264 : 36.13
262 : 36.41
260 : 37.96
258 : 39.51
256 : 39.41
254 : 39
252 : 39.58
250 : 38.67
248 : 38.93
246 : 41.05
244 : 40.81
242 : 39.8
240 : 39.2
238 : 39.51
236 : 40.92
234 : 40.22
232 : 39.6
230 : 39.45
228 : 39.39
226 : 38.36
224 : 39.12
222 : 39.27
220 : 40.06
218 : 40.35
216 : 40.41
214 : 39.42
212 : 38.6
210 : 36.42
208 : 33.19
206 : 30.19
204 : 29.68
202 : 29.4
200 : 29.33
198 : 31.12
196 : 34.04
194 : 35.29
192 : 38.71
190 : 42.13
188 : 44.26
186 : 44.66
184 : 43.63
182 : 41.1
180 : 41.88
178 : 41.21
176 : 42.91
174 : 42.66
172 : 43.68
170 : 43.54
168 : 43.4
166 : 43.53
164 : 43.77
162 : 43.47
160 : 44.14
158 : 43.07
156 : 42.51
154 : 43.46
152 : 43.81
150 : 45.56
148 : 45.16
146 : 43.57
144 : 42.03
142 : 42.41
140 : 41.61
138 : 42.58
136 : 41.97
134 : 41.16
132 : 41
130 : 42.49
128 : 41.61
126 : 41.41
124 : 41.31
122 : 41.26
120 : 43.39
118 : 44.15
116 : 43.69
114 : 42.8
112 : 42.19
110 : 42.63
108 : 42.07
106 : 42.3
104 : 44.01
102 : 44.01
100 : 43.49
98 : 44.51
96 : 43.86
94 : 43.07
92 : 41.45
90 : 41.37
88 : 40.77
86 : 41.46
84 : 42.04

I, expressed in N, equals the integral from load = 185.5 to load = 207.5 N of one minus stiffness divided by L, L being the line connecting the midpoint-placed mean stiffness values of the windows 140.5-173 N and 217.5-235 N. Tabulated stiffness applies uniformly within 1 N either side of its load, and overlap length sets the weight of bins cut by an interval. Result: 3.3 N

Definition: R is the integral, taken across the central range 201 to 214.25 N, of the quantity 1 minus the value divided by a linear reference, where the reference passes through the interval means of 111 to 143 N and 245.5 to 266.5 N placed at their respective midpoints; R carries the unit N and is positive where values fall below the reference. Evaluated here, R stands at 2.1 N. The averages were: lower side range 42.2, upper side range 38.5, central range 33.5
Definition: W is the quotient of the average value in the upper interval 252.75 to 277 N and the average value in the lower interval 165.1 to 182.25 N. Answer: 0.89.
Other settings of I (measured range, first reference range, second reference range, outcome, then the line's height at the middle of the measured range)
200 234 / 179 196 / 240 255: 2.9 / 40.4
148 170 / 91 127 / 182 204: -2.4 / 39.4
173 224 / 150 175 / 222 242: 4.2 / 41.4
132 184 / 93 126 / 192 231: -4.3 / 39.7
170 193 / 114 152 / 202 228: -1.9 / 39.2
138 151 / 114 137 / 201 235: -0.7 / 41.2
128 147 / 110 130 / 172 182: 0.1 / 42.4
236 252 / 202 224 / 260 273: -1.3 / 36.9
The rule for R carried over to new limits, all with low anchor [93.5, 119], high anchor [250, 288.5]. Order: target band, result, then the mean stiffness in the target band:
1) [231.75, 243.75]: -0.23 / 40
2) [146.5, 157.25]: -0.56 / 44.1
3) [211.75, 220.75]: 0.00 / 39.9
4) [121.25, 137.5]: 0.39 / 41.6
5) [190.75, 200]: 1.40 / 34.4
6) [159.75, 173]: -0.70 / 43.6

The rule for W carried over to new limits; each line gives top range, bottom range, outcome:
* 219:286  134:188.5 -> 0.90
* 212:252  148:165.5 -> 0.91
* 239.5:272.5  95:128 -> 0.90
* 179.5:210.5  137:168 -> 0.84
